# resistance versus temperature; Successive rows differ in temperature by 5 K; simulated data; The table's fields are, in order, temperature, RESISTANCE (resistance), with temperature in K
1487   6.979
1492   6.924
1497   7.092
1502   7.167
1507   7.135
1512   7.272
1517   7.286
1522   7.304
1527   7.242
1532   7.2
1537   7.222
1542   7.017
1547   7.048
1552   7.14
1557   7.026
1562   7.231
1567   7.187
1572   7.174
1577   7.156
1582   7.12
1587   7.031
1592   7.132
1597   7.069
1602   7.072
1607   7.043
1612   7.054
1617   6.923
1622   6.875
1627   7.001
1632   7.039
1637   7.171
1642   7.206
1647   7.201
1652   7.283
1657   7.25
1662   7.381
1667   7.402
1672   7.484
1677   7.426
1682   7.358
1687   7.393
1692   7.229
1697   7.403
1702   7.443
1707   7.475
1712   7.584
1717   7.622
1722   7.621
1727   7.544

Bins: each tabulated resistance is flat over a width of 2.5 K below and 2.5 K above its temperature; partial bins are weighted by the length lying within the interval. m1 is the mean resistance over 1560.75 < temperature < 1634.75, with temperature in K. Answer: 7.07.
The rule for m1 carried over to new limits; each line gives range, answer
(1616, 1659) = 7.11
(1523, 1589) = 7.14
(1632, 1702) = 7.32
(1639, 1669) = 7.28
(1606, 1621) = 6.99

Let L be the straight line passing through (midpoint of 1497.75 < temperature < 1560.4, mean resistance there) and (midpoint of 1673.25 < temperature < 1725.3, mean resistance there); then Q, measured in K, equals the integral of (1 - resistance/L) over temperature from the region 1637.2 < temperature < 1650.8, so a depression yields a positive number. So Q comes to 0.3 K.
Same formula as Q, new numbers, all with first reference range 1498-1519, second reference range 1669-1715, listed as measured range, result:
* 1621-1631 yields 0.5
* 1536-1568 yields 0.6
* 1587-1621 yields 1.3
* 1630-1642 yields 0.4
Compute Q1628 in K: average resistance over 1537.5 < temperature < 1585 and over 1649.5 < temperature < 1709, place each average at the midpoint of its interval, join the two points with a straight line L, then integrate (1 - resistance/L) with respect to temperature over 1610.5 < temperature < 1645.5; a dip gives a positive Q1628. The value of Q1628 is 1.1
